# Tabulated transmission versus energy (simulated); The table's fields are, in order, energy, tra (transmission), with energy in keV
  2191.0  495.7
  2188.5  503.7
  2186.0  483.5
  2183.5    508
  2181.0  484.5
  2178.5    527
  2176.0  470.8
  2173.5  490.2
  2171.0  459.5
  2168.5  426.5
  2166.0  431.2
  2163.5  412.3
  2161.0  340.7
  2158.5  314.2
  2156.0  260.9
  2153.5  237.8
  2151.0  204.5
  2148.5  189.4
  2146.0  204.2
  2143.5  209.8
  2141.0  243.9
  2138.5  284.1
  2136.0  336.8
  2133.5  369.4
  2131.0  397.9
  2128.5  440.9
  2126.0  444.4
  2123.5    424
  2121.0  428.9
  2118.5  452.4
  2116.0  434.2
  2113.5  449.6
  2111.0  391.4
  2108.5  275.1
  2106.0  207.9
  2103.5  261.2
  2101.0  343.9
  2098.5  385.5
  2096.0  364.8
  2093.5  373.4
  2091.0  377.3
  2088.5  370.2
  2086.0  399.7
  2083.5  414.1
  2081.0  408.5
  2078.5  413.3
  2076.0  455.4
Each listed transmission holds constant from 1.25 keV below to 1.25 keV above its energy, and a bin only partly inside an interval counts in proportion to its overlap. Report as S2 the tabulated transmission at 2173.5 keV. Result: 490.2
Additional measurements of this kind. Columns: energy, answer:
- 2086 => 399.7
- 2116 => 434.2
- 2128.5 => 440.9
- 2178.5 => 527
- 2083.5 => 414.1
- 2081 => 408.5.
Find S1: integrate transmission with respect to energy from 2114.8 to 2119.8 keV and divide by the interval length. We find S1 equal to 443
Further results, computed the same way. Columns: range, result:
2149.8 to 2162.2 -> 272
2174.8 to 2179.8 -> 499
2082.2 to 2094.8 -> 387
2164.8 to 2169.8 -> 429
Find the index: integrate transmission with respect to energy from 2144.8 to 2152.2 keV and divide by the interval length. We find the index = 199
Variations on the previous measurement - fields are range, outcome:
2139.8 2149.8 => 212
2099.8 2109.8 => 272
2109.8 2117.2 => 425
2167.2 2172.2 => 443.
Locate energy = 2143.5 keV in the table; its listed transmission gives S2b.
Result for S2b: 209.8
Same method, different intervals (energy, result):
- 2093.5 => 373.4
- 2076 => 455.4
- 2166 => 431.2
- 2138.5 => 284.1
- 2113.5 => 449.6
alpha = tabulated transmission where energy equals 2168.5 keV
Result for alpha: 426.5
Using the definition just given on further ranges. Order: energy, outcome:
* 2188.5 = 503.7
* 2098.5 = 385.5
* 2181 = 484.5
